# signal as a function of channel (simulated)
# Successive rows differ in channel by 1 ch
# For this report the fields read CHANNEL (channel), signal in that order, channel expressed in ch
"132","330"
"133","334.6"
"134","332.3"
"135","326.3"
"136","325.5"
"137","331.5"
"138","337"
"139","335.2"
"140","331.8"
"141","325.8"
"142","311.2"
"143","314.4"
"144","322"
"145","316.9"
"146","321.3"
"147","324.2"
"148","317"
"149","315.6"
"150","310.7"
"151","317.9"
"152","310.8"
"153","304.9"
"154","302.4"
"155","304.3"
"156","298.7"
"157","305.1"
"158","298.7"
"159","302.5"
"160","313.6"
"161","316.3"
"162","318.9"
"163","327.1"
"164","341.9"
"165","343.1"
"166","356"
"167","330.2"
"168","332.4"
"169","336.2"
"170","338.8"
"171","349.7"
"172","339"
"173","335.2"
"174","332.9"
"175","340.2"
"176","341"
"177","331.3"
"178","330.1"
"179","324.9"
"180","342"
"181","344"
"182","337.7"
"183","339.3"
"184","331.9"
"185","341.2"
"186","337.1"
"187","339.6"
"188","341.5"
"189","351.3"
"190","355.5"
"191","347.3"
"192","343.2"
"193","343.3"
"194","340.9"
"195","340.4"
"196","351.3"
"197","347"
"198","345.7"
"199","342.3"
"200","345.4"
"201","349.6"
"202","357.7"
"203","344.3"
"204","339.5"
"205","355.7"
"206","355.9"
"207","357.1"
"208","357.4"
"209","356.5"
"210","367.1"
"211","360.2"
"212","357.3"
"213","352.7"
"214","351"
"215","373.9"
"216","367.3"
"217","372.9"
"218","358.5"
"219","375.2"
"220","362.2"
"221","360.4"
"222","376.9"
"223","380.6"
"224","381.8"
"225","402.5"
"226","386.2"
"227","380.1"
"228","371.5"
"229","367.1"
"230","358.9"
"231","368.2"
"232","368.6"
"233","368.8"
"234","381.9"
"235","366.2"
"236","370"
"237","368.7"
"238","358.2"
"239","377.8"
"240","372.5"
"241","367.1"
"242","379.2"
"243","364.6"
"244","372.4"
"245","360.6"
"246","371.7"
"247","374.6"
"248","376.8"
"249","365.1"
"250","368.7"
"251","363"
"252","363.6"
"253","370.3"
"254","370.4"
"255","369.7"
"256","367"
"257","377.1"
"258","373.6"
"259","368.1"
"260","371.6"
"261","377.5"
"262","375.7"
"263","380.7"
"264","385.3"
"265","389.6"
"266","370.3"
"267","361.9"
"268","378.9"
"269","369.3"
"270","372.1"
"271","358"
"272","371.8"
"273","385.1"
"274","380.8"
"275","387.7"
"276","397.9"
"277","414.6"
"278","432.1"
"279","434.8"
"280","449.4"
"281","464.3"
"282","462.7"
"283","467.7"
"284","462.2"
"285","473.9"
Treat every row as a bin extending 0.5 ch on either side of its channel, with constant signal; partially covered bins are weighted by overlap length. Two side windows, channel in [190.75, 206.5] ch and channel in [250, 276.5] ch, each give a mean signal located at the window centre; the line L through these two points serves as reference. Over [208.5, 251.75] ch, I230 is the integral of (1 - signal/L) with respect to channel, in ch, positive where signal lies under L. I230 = -1.1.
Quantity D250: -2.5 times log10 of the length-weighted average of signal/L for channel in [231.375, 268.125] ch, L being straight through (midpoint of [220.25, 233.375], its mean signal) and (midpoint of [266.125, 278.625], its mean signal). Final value 0.02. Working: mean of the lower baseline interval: 375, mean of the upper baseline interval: 384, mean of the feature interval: 371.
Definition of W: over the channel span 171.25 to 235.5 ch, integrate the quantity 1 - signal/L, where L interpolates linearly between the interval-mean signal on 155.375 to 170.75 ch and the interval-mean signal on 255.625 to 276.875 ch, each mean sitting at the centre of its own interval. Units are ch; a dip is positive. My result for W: -1.74 ch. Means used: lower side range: 324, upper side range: 377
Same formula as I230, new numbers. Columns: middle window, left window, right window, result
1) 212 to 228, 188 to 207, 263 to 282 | -0.42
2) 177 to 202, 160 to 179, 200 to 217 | 0.27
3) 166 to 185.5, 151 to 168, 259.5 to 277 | -0.63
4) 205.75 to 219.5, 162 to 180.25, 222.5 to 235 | 0.12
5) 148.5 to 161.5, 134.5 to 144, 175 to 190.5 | 0.91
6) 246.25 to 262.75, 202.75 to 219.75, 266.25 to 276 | -0.01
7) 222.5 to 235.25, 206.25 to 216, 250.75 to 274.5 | -0.40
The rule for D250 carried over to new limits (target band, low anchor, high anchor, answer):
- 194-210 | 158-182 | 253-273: -0.01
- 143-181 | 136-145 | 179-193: 0.03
